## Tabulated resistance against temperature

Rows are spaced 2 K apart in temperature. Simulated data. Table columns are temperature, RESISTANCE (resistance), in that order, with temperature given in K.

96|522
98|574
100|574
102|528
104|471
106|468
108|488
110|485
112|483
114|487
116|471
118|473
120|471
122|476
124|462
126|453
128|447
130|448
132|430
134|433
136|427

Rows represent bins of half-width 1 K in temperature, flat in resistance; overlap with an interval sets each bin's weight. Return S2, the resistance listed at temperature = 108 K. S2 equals 488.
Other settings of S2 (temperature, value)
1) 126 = 453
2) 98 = 574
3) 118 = 473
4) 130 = 448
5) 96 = 522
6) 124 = 462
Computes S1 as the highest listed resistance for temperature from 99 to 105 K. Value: 574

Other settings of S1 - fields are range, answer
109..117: 487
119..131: 476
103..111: 488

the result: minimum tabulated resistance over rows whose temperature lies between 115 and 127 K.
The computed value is 453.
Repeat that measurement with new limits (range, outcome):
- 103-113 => 468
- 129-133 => 430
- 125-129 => 447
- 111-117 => 471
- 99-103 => 528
